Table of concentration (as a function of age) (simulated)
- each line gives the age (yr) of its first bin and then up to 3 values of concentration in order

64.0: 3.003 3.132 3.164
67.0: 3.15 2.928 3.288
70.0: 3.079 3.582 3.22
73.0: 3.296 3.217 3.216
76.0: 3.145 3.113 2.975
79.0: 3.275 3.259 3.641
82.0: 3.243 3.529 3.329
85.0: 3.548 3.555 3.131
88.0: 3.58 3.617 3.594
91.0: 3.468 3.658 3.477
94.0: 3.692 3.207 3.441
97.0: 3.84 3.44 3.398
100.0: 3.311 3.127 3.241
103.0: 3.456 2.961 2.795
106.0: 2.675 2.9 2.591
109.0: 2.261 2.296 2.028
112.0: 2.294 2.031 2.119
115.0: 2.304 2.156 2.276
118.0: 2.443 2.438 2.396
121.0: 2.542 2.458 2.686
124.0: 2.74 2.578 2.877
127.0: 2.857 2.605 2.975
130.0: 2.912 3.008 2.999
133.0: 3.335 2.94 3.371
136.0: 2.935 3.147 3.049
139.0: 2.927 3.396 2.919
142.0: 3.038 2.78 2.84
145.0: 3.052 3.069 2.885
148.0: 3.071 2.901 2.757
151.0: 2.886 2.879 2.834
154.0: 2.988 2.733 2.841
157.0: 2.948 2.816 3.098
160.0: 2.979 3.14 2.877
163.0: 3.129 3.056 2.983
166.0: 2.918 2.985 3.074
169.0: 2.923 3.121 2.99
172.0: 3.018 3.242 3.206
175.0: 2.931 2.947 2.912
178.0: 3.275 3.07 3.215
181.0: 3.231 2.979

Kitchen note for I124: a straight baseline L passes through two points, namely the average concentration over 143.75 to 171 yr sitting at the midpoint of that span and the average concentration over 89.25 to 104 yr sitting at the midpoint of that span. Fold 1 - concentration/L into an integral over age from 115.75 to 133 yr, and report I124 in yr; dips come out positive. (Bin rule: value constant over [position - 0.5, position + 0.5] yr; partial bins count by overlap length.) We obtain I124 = 2.9 yr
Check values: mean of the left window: 3.44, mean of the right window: 2.96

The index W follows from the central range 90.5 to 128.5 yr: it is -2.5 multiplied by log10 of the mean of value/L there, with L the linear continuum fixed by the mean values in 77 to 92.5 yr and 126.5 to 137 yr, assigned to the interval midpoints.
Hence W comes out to 0.14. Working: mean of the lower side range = 3.42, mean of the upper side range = 3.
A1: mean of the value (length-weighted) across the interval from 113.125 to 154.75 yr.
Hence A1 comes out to 2.81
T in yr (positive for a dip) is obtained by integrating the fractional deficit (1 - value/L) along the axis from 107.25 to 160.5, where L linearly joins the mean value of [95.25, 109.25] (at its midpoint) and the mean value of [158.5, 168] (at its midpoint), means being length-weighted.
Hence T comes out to 5.3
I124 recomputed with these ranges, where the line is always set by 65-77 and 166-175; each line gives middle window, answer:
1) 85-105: -1.6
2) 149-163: 0.7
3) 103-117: 3.1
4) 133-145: 0.2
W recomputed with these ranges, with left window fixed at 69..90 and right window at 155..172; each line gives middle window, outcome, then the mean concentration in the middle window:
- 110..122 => 0.36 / 2.28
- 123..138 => 0.06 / 2.94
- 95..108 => 0.02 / 3.19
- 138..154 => 0.04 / 2.95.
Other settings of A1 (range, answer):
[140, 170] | 2.96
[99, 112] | 2.81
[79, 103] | 3.45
